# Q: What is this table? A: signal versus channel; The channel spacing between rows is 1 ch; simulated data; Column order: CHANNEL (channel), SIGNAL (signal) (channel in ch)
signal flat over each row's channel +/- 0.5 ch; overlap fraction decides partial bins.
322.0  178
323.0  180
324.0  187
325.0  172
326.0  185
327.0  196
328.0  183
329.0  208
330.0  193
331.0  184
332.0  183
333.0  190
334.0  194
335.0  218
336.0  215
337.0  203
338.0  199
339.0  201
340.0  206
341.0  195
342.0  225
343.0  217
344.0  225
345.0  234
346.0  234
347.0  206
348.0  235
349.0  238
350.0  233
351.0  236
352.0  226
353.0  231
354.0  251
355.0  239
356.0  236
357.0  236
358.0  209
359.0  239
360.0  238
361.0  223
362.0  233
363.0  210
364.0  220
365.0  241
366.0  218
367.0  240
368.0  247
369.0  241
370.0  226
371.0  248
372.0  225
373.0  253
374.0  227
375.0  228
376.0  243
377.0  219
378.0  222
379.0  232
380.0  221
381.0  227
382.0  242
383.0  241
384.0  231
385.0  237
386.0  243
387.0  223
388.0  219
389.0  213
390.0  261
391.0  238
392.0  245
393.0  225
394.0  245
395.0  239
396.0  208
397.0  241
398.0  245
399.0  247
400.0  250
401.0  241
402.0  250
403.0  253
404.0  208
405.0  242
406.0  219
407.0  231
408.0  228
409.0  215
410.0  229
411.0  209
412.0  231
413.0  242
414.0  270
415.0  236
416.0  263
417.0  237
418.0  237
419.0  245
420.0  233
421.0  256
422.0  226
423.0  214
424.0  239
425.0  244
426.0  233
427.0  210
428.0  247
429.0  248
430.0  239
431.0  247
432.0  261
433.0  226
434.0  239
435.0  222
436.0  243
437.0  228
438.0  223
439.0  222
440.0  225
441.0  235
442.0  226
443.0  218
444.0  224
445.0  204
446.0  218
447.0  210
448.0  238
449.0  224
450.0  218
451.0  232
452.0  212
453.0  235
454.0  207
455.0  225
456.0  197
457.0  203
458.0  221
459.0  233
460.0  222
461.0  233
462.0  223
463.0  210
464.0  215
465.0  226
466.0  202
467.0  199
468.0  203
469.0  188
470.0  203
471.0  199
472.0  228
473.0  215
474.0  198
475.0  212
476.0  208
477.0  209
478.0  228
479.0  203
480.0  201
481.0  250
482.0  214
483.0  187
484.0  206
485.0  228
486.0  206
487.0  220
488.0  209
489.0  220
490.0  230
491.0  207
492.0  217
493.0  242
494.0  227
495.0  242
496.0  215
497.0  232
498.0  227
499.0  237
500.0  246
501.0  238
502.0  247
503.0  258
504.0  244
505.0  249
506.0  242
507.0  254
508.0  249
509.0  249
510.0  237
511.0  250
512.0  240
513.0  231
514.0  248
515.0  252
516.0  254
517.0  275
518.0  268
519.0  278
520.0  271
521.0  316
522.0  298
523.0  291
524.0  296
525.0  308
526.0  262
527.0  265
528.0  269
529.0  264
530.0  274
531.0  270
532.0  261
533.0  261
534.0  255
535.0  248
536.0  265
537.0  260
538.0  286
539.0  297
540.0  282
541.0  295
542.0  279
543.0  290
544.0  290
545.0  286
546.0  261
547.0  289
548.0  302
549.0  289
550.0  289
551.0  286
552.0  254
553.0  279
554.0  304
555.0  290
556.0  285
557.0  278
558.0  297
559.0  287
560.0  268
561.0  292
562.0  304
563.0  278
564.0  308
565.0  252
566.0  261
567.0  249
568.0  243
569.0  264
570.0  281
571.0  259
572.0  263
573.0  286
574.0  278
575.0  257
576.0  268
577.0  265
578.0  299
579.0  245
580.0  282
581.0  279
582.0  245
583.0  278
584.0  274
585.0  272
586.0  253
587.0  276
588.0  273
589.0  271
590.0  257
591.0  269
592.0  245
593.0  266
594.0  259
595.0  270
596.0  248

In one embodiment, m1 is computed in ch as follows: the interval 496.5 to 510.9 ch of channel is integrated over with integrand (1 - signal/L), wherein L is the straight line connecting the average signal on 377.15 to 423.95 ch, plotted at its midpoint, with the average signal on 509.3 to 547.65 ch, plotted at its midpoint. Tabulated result 1.14 ch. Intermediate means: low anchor 235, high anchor 272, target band 244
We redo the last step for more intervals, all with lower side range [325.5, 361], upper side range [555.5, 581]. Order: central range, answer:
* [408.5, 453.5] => 1.21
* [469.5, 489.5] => 3.09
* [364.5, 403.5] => -1.66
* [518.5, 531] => -0.92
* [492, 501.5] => 0.83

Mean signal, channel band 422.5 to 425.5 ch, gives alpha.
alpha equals 232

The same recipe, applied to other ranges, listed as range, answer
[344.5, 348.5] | 227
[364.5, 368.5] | 236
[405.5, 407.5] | 225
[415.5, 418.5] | 246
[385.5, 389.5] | 224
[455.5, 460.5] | 215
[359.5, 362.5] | 231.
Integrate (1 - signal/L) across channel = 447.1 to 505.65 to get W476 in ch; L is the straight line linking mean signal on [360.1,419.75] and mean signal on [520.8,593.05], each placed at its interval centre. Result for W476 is 8.1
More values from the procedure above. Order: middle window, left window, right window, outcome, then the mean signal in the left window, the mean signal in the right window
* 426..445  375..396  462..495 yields -0.8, 233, 213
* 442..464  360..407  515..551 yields 3.0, 234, 278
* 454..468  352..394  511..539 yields 2.1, 233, 269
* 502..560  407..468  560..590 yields -3.3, 228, 271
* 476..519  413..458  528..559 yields 4.2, 230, 279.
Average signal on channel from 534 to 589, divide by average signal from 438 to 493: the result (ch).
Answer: 1.3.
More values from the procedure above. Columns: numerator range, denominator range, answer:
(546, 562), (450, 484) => 1.34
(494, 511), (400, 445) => 1.03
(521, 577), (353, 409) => 1.19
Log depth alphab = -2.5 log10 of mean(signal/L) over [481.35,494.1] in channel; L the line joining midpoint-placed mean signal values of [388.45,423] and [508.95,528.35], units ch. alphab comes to 0.198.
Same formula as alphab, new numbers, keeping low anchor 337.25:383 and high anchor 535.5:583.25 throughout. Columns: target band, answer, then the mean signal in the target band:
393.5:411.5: 0.02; 233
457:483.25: 0.20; 213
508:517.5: 0.07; 248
